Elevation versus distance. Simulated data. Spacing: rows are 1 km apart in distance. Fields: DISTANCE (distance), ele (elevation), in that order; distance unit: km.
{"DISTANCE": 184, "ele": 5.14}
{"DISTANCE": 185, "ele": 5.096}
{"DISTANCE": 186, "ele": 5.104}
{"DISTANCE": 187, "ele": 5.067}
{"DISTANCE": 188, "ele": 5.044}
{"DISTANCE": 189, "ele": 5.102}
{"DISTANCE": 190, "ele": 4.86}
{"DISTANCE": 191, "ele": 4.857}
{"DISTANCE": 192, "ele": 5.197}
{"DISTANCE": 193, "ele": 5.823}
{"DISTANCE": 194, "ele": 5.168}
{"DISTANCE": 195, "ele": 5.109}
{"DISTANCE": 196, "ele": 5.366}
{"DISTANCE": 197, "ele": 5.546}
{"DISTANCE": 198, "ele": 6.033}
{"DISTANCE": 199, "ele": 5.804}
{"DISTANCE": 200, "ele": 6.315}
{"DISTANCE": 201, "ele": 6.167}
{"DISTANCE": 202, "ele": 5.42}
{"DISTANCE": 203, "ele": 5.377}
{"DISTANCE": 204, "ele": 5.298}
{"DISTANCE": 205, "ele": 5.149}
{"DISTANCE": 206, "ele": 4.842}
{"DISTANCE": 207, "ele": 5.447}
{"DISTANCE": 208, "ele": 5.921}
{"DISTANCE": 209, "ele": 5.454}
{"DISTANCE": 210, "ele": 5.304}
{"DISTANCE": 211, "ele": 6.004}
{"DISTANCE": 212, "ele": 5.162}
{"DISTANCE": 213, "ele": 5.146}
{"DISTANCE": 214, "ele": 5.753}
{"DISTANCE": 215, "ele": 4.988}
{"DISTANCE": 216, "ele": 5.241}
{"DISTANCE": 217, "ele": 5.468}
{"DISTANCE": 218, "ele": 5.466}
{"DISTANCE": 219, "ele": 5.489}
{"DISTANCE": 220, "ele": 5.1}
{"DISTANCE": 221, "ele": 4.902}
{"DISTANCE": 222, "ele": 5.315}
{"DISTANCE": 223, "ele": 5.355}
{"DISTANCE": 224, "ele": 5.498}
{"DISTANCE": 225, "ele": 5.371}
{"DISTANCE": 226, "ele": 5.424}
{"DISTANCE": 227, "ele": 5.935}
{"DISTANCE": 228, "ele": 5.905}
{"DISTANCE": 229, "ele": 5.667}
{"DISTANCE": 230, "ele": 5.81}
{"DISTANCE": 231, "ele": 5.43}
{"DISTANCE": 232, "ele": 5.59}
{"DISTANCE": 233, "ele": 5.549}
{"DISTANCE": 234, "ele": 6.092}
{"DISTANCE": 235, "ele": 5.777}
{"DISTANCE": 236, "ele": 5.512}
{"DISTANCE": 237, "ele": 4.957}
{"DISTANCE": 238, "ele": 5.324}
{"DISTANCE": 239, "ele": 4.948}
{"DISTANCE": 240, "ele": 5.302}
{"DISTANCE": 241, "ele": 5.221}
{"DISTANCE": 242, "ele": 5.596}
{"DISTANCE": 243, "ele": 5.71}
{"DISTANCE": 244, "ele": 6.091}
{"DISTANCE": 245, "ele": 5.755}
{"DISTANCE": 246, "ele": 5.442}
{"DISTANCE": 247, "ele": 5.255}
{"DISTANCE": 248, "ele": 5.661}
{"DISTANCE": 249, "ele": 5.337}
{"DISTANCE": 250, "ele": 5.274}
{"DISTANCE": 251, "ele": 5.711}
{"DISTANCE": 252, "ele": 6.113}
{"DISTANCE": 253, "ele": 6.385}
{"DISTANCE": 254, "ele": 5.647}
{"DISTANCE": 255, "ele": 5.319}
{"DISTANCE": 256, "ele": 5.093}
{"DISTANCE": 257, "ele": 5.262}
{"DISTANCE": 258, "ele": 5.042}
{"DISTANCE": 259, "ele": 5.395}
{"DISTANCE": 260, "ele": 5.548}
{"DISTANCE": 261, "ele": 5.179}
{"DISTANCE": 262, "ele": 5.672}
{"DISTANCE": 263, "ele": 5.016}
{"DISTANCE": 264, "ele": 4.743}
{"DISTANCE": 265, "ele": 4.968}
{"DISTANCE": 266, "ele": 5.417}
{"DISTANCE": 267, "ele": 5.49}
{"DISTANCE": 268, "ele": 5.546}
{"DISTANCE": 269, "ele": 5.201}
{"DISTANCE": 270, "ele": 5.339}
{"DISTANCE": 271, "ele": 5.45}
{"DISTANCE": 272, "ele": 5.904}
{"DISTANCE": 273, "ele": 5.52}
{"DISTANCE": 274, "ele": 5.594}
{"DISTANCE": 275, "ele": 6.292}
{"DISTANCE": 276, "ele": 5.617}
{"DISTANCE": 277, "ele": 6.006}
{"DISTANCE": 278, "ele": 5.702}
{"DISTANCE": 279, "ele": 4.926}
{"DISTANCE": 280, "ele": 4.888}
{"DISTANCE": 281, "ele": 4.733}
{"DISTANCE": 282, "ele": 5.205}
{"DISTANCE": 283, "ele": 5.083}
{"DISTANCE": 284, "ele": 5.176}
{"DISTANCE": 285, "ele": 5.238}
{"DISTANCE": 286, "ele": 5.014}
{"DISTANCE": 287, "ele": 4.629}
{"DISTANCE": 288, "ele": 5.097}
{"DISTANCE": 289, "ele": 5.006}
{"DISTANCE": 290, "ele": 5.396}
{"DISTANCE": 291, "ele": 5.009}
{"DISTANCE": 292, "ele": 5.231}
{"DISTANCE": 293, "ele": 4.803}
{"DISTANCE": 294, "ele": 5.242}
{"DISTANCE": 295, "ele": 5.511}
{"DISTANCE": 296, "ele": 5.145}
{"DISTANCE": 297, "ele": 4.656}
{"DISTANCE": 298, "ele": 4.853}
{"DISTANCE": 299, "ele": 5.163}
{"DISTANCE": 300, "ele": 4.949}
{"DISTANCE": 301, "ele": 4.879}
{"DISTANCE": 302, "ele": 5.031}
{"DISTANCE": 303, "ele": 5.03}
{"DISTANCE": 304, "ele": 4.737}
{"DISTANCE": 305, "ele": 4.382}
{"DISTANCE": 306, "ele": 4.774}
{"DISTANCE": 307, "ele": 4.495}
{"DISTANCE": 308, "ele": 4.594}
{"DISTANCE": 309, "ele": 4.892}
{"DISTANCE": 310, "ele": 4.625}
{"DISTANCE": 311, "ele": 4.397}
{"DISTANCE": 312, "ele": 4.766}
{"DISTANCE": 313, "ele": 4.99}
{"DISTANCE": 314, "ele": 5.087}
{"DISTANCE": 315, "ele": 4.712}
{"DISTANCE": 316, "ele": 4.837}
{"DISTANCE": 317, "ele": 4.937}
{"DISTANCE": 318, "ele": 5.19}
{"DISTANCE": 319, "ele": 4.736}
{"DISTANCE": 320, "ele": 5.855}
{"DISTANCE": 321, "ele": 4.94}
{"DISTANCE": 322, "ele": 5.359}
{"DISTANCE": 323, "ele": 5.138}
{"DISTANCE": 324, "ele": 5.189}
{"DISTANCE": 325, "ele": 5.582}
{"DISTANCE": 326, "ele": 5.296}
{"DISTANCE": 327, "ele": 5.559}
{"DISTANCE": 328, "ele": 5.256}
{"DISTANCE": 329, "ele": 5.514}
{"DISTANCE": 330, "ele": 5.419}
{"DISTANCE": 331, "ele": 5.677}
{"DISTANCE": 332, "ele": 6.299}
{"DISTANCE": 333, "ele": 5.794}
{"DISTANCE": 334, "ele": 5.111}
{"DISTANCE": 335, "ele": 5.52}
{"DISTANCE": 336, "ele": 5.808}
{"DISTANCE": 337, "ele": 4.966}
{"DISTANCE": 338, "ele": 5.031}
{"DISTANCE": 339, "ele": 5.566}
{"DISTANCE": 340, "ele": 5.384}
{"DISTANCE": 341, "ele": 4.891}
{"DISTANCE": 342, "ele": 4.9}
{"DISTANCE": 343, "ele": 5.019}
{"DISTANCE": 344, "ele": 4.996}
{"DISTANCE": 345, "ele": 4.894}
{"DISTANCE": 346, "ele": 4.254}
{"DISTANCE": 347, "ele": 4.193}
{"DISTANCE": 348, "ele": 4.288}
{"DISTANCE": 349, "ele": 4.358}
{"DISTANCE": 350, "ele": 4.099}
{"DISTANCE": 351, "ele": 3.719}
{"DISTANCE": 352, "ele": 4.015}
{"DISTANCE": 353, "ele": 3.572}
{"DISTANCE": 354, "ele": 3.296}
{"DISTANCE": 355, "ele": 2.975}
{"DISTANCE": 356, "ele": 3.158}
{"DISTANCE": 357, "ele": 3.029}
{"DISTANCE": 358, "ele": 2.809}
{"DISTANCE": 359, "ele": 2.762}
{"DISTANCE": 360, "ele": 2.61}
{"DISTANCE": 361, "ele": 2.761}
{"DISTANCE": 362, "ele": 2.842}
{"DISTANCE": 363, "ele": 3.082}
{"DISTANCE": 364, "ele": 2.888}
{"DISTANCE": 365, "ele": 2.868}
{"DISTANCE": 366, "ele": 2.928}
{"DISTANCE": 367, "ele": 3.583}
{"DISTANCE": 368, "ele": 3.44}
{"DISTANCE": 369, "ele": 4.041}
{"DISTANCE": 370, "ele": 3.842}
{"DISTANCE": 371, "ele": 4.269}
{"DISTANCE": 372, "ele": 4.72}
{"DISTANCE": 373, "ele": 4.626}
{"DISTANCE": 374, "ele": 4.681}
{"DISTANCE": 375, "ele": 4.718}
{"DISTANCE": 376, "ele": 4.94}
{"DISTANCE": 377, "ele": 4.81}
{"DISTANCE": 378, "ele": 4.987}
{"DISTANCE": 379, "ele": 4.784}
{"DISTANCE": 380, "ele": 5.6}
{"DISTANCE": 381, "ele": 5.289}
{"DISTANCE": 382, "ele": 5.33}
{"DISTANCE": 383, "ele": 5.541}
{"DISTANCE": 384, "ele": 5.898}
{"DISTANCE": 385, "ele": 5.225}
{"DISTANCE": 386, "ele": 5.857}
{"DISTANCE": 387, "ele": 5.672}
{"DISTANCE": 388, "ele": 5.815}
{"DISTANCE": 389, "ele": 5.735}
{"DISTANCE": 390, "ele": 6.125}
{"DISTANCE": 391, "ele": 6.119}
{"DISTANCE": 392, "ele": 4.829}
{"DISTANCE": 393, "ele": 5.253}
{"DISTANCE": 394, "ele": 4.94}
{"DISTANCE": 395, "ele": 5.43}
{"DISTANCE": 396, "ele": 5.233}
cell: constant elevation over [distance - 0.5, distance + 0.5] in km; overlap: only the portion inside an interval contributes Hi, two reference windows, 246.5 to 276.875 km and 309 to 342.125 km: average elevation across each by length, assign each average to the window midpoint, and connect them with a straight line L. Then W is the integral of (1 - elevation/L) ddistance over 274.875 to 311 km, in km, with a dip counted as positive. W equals 2.14 km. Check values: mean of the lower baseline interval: 5.47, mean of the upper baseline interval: 5.22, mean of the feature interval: 5.03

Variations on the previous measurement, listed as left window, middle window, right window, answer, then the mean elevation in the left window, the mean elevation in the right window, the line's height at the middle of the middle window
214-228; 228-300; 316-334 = 0.08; 5.38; 5.37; 5.38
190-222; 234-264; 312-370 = -2.04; 5.42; 4.47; 5.12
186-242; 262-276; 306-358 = -0.82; 5.42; 4.81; 5.14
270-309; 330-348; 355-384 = -3.06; 5.13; 3.98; 4.42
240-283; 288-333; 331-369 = -3.64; 5.45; 4.12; 4.71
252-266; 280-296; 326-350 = 0.58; 5.36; 5.14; 5.28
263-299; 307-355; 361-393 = 0.19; 5.24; 4.66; 4.94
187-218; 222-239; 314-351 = -0.65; 5.41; 5.11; 5.34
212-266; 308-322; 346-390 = -0.64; 5.45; 4.2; 4.71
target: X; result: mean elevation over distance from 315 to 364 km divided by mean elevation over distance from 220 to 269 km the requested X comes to 0.8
